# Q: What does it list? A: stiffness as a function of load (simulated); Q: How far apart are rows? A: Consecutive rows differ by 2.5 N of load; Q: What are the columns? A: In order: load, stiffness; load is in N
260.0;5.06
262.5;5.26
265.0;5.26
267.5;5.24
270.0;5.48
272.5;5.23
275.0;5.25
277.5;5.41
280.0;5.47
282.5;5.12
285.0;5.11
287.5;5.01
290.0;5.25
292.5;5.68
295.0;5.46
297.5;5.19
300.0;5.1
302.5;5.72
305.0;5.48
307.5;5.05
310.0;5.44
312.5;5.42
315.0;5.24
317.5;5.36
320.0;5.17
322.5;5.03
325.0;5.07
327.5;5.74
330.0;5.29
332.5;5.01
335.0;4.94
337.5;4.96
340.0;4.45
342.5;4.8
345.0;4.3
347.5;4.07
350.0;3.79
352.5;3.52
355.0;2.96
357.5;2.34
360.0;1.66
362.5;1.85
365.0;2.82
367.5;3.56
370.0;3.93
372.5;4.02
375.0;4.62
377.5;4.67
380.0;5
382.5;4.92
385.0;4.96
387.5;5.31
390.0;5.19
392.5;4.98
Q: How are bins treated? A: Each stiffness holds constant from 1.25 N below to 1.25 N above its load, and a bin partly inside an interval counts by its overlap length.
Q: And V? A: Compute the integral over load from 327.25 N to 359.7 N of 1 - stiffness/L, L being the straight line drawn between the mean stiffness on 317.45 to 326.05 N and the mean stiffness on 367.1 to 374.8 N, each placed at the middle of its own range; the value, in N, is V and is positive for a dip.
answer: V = 3.2 N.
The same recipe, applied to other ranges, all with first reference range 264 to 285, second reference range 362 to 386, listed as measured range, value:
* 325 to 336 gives -1.5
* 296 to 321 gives -2.2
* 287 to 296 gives -0.5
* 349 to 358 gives 2.4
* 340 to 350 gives 0.3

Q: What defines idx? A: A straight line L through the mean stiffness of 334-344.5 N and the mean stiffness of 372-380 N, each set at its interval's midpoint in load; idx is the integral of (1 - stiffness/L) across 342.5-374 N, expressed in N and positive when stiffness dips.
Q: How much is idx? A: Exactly 9.1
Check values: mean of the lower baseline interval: 4.75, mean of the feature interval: 3.31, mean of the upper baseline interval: 4.56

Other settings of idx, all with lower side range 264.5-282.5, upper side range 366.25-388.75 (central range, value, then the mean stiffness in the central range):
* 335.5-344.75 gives 0.2 N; 4.71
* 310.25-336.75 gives -1.5 N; 5.23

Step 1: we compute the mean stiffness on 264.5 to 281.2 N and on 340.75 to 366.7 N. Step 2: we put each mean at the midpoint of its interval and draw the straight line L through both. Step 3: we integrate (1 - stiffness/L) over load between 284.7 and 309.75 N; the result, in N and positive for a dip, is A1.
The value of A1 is -3.3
